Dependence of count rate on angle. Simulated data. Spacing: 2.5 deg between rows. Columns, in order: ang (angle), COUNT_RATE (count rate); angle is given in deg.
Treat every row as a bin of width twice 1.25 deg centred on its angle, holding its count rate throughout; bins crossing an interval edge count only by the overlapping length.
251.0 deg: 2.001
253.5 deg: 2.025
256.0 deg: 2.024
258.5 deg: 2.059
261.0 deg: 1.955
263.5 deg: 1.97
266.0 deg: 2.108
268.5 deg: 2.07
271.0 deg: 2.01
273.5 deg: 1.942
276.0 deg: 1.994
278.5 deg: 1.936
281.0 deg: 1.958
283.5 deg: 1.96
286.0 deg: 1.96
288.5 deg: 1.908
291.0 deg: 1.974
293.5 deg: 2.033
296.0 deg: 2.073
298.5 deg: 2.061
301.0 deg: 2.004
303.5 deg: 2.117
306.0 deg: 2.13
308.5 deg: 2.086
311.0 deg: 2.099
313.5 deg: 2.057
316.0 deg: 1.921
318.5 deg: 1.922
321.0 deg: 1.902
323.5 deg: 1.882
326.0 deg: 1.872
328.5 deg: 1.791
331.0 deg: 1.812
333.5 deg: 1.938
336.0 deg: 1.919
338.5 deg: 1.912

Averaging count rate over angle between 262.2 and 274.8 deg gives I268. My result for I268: 2.02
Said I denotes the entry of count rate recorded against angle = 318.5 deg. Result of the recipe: 1.922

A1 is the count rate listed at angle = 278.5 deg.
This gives 1.936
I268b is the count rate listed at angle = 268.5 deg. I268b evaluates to 2.07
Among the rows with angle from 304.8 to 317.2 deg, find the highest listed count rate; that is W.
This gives 2.13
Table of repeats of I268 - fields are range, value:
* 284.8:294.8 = 1.97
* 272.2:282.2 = 1.96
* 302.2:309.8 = 2.11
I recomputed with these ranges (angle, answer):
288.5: 1.908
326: 1.872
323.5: 1.882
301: 2.004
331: 1.812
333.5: 1.938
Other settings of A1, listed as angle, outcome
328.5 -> 1.791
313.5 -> 2.057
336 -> 1.919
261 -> 1.955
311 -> 2.099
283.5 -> 1.96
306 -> 2.13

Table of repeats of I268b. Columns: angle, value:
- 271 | 2.01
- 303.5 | 2.117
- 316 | 1.921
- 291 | 1.974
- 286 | 1.96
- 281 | 1.958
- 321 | 1.902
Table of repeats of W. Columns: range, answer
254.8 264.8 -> 2.059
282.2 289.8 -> 1.96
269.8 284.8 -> 2.01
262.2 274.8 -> 2.108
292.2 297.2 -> 2.073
